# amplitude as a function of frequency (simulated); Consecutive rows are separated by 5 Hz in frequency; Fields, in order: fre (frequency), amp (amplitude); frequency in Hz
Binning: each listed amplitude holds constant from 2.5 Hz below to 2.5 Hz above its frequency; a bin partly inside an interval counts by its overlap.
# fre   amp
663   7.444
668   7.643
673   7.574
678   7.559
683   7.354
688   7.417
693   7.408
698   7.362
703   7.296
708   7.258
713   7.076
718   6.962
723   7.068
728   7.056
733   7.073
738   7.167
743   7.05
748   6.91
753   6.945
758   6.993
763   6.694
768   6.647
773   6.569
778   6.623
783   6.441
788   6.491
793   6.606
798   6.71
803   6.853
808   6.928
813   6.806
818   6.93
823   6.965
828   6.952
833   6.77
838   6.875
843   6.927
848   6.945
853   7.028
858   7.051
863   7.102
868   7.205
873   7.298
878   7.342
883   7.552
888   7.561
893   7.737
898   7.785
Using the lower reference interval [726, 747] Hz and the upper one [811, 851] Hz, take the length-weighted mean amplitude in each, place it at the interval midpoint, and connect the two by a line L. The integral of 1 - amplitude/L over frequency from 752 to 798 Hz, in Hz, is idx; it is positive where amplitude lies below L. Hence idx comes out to 2.25 Hz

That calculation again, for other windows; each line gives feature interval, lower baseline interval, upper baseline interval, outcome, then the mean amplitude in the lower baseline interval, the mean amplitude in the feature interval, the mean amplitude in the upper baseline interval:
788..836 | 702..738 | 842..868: 1.6 Hz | 7.11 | 6.82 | 7.03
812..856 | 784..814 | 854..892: 0.5 Hz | 6.71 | 6.92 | 7.31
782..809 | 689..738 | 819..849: 1.2 Hz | 7.18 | 6.67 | 6.9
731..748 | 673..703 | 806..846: 0.4 Hz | 7.42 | 7.07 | 6.89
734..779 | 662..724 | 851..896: 2.9 Hz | 7.34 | 6.86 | 7.33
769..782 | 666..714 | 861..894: 1.4 Hz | 7.4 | 6.58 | 7.39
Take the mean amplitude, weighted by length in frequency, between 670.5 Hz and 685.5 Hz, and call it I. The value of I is 7.5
